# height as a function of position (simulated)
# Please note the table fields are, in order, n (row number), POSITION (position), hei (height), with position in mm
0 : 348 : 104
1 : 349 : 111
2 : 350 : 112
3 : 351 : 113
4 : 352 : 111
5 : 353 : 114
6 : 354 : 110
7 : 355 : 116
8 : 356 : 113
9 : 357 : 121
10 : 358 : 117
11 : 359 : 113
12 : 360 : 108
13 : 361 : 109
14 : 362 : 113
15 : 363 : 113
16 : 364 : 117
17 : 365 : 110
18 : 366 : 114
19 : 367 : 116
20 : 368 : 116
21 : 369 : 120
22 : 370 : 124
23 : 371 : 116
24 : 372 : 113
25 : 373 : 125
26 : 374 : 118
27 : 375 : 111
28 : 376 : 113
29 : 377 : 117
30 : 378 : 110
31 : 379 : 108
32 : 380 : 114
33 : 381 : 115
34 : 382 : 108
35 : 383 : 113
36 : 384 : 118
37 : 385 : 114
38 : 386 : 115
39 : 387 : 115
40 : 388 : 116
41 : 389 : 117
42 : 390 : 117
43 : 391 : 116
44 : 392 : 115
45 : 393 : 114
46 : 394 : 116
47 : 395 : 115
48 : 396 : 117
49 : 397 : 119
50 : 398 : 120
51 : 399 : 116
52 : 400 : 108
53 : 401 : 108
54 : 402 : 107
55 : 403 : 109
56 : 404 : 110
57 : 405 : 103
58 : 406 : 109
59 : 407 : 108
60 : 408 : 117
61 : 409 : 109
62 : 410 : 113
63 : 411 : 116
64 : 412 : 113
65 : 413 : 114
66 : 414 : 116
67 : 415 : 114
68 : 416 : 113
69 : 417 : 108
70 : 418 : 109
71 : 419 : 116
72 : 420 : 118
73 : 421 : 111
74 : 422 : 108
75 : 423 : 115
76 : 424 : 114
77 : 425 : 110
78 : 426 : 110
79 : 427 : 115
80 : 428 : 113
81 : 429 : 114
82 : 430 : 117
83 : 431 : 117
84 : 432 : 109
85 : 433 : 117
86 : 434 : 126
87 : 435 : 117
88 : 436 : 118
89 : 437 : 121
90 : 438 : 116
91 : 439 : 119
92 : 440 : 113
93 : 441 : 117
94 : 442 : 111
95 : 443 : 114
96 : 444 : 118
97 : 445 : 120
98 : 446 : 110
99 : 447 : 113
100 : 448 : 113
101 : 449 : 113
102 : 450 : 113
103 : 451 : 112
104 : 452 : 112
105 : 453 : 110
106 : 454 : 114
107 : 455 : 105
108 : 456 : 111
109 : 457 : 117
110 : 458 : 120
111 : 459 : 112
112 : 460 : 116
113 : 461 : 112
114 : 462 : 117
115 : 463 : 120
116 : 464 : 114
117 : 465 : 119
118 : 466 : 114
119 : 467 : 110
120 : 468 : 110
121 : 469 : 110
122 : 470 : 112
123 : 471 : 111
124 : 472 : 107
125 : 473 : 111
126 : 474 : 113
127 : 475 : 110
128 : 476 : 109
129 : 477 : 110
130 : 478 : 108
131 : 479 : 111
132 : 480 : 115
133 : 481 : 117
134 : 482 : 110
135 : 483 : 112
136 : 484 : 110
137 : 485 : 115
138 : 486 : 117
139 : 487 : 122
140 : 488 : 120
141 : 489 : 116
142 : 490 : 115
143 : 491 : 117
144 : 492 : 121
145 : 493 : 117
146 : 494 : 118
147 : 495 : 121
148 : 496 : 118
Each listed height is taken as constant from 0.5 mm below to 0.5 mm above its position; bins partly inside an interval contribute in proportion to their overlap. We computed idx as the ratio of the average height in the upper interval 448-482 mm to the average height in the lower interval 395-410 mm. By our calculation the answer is 1.01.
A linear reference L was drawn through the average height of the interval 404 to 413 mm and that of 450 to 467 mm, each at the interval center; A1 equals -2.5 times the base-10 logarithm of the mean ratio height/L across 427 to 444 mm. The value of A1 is -0.034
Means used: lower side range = 111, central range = 116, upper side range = 114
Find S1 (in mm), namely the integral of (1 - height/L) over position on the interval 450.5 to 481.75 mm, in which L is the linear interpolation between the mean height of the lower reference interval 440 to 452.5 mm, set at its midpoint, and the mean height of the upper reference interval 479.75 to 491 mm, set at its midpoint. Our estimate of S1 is 0.6 mm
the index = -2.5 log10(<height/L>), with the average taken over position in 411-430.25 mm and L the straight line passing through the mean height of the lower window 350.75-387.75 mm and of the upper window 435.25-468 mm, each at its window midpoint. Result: 0.01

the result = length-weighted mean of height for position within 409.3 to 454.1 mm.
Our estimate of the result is 114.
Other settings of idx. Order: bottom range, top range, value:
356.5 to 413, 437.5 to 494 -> 1.00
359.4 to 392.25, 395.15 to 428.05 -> 0.98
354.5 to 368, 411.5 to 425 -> 0.99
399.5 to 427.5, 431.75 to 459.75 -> 1.03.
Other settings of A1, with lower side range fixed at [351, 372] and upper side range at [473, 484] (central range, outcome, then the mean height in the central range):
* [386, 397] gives -0.021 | 116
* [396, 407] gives 0.023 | 111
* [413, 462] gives -0.016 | 114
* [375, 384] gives 0.014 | 112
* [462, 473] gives -0.011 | 113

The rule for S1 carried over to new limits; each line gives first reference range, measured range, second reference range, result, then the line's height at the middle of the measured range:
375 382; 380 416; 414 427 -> -0.33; 112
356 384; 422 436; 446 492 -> -0.12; 114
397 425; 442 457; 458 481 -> -0.05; 112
